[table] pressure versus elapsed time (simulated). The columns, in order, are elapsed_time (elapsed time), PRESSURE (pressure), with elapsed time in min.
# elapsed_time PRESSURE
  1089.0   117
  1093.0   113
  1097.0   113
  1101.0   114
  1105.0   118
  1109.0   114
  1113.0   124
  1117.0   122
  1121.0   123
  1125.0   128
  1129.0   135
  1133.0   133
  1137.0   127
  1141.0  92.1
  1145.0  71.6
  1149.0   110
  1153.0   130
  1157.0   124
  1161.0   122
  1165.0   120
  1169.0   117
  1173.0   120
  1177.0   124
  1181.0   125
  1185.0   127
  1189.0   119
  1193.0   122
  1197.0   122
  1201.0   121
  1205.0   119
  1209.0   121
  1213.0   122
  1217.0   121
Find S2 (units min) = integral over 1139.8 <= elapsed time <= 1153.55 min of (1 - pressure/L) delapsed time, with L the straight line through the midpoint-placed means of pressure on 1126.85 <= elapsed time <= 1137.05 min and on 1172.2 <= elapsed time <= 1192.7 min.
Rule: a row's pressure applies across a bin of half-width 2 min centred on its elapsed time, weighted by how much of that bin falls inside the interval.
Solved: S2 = 3.3 min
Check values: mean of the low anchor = 133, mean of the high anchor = 123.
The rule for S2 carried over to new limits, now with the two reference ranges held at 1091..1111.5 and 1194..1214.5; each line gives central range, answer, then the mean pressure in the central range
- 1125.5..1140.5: -1.4 min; 127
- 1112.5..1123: -0.7 min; 123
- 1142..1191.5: 0.7 min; 117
